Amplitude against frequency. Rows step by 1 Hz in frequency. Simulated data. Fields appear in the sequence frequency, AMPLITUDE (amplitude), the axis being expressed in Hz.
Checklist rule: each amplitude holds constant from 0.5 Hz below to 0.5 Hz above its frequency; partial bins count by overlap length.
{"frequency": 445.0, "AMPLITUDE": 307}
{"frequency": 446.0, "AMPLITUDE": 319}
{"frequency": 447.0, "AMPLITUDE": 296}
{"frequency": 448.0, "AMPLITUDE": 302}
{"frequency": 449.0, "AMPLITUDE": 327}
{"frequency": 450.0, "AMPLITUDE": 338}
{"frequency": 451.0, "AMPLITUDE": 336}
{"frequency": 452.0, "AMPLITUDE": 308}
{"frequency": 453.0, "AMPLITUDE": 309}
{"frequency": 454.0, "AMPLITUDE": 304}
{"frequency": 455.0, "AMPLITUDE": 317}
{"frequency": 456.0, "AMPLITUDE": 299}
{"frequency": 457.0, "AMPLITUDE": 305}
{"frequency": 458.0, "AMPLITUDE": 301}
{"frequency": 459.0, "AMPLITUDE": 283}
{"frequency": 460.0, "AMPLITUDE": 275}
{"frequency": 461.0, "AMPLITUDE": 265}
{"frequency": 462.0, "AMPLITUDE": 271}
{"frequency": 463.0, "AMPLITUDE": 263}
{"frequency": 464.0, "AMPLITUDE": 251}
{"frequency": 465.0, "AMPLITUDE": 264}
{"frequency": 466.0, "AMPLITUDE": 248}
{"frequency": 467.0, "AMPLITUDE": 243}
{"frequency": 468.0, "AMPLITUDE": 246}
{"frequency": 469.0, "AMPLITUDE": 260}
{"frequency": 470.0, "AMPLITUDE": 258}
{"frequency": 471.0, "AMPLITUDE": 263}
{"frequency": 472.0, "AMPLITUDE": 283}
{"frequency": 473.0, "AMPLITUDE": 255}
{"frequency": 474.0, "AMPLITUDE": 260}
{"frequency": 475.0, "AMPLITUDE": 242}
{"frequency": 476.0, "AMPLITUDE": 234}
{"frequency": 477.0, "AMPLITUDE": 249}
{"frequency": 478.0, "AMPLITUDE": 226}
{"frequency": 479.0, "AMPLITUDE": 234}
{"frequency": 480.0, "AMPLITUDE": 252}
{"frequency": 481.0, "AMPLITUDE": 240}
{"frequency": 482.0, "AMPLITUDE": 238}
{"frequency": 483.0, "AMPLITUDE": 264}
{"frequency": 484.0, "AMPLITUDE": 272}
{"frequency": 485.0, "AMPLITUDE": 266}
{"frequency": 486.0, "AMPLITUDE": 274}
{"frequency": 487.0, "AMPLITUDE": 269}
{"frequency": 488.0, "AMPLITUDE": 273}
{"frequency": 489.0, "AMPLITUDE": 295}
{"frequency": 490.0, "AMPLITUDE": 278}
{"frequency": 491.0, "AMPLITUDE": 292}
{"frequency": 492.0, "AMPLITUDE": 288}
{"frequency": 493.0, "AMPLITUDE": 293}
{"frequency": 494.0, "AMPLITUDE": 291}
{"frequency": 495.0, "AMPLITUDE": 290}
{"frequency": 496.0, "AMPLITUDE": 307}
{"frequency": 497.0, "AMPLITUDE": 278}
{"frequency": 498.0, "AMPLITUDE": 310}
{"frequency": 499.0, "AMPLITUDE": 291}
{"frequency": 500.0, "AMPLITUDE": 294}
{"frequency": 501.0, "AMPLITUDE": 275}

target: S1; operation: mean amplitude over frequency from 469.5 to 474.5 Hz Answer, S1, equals 264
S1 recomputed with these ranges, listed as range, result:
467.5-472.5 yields 262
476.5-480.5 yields 240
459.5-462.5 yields 270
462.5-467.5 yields 254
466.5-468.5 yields 244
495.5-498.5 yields 298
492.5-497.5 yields 292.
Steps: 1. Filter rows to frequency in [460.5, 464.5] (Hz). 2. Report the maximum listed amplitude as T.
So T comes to 271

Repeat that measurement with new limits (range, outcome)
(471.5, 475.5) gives 283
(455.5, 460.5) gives 305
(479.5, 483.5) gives 264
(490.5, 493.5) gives 293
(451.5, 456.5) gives 317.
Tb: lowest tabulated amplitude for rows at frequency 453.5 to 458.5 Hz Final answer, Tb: 299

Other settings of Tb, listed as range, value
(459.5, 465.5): 251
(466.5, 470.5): 243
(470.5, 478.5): 226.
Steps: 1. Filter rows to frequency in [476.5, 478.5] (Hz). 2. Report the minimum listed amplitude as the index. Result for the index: 226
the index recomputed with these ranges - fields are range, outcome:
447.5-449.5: 302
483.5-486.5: 266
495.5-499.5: 278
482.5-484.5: 264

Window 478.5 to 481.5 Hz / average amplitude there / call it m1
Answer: 242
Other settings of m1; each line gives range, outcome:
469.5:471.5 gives 260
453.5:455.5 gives 310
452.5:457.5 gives 307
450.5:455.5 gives 315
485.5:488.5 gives 272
